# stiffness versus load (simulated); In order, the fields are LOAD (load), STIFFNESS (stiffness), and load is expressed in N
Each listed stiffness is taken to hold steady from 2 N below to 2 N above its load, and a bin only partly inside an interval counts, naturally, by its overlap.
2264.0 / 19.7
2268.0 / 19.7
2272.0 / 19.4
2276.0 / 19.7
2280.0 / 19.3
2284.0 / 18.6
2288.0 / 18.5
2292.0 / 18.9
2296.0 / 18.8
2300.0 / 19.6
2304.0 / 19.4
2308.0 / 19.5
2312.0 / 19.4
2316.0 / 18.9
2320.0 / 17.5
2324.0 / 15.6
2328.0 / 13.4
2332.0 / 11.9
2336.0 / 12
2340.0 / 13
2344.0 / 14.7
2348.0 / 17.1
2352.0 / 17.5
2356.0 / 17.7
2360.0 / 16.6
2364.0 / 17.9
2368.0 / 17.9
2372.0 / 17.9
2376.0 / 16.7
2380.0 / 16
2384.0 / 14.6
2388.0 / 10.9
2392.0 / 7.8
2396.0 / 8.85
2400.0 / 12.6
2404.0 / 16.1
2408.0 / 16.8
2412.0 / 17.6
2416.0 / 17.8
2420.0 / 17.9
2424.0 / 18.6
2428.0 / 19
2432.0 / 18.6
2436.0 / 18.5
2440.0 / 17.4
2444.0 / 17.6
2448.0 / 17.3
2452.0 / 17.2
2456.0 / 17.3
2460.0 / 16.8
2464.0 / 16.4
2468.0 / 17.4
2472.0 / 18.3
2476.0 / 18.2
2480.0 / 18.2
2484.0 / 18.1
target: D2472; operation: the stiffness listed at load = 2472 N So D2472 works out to 18.3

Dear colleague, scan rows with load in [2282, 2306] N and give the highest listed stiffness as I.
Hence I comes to 19.6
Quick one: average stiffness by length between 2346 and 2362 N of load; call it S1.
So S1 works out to 17.2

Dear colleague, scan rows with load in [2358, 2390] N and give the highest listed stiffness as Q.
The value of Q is 17.9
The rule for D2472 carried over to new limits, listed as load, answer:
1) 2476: 18.2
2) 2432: 18.6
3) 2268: 19.7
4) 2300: 19.6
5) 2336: 12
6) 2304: 19.4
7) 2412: 17.6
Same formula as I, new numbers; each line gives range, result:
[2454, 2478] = 18.3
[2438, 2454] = 17.6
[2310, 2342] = 19.4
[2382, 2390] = 14.6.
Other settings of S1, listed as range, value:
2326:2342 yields 12.6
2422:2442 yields 18.4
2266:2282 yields 19.5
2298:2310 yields 19.5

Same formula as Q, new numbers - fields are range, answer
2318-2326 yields 17.5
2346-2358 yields 17.7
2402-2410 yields 16.8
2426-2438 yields 19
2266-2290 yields 19.7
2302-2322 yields 19.5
